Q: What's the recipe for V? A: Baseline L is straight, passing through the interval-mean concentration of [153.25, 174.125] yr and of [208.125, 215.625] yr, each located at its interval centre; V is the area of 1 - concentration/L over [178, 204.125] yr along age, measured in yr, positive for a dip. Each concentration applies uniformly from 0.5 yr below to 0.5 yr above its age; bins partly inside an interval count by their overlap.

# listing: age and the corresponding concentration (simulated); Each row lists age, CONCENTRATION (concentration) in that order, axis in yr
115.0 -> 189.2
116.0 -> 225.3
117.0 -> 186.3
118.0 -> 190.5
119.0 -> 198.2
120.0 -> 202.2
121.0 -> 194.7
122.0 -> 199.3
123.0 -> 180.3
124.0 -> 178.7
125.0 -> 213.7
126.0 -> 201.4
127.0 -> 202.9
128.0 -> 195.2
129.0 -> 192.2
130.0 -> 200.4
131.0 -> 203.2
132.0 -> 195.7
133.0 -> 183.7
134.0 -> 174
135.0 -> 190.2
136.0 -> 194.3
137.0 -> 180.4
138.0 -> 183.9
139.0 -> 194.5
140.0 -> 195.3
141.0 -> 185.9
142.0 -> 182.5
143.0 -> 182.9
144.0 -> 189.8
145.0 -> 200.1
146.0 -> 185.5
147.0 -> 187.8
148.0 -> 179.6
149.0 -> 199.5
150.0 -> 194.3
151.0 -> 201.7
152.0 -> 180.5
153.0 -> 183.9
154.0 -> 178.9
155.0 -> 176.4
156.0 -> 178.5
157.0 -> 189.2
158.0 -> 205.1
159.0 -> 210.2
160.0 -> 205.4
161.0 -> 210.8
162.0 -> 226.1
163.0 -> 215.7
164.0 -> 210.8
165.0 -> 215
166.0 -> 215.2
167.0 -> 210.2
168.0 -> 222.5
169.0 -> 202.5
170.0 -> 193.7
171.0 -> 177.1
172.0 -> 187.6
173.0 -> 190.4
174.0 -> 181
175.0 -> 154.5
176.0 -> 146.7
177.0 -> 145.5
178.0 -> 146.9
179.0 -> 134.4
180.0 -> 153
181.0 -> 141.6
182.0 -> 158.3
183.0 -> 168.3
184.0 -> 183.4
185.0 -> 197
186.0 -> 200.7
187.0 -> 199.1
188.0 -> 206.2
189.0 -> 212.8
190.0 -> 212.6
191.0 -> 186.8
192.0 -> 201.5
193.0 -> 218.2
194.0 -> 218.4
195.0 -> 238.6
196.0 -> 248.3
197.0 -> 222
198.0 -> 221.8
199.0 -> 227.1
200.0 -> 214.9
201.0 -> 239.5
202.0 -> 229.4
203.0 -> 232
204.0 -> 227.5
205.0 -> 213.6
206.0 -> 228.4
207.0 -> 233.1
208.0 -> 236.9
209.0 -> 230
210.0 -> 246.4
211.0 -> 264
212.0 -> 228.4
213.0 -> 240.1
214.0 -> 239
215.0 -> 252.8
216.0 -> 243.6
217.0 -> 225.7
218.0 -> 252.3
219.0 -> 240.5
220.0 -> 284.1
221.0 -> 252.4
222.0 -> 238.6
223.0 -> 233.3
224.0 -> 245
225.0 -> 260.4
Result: 2.7 yr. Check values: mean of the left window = 200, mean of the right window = 243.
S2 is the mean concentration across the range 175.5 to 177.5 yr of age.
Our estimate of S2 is 146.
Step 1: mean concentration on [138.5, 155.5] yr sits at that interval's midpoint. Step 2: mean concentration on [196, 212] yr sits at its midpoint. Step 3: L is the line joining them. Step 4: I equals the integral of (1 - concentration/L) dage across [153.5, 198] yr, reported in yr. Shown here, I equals 3.5 yr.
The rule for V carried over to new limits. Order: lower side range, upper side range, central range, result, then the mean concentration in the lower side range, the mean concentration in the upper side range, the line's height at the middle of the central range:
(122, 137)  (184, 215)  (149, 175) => 1.2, 193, 224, 207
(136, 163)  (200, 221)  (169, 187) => 3.7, 192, 239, 214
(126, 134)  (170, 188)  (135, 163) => -1.1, 195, 170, 186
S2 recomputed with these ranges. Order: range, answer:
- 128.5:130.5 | 196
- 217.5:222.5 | 254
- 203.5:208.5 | 228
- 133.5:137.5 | 185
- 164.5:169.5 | 213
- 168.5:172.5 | 190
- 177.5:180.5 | 145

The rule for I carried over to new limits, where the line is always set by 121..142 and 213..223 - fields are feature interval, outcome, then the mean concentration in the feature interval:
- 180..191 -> 1.9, 186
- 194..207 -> 0.4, 228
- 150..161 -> 0.8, 192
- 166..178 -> 1.9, 183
